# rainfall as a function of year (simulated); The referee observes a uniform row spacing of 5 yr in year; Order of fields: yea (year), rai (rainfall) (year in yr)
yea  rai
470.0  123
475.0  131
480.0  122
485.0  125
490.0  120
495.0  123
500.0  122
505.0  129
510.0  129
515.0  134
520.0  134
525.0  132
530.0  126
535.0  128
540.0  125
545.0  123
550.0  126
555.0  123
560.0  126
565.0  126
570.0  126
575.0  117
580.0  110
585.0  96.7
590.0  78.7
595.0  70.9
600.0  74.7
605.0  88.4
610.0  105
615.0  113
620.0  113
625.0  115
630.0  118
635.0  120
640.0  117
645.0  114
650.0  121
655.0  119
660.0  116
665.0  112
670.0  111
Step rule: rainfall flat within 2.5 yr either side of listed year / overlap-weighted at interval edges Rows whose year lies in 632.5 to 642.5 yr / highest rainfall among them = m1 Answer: 120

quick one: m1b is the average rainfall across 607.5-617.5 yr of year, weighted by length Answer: 109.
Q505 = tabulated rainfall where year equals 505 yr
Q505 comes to 129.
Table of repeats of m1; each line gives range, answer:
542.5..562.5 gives 126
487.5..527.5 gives 134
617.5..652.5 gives 121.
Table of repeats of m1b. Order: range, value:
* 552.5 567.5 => 125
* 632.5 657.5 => 118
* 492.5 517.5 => 127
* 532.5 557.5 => 125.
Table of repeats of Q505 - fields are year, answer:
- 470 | 123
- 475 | 131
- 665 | 112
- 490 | 120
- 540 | 125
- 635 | 120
